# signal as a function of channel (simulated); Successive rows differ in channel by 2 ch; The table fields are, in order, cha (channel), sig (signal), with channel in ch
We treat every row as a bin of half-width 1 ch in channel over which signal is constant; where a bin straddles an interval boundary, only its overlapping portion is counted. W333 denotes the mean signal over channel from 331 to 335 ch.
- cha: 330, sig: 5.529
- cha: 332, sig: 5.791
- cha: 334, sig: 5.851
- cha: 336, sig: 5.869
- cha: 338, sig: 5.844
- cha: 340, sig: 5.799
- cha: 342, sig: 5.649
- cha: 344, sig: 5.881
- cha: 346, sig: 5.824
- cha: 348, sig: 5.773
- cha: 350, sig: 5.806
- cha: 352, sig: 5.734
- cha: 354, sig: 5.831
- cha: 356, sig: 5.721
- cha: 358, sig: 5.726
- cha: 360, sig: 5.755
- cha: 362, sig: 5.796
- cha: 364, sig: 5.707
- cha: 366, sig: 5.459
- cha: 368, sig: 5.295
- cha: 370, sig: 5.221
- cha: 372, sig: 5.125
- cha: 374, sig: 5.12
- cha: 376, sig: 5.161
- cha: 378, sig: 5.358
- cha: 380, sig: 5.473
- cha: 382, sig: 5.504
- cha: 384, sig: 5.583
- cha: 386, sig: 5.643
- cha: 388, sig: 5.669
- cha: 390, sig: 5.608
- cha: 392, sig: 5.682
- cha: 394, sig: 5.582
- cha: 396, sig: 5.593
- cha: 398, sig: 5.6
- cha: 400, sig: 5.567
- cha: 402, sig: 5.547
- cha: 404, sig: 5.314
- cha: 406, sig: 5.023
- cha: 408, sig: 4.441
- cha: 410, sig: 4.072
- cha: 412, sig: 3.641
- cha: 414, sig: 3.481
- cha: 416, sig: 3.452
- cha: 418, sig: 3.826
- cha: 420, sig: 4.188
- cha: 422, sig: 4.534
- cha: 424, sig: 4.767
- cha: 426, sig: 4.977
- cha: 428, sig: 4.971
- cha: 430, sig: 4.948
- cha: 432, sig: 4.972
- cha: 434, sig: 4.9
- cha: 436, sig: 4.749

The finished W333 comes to 5.82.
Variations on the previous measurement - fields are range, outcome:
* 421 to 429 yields 4.81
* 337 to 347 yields 5.8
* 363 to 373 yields 5.36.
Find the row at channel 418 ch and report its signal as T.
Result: 3.826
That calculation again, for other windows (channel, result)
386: 5.643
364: 5.707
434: 4.9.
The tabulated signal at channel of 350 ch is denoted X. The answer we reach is 5.806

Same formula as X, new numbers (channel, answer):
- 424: 4.767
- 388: 5.669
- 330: 5.529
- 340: 5.799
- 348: 5.773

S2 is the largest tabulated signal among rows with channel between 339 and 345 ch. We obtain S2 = 5.881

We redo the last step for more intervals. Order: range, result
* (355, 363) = 5.796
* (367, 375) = 5.295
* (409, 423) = 4.534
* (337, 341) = 5.844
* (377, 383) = 5.504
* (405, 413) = 5.023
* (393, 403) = 5.6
